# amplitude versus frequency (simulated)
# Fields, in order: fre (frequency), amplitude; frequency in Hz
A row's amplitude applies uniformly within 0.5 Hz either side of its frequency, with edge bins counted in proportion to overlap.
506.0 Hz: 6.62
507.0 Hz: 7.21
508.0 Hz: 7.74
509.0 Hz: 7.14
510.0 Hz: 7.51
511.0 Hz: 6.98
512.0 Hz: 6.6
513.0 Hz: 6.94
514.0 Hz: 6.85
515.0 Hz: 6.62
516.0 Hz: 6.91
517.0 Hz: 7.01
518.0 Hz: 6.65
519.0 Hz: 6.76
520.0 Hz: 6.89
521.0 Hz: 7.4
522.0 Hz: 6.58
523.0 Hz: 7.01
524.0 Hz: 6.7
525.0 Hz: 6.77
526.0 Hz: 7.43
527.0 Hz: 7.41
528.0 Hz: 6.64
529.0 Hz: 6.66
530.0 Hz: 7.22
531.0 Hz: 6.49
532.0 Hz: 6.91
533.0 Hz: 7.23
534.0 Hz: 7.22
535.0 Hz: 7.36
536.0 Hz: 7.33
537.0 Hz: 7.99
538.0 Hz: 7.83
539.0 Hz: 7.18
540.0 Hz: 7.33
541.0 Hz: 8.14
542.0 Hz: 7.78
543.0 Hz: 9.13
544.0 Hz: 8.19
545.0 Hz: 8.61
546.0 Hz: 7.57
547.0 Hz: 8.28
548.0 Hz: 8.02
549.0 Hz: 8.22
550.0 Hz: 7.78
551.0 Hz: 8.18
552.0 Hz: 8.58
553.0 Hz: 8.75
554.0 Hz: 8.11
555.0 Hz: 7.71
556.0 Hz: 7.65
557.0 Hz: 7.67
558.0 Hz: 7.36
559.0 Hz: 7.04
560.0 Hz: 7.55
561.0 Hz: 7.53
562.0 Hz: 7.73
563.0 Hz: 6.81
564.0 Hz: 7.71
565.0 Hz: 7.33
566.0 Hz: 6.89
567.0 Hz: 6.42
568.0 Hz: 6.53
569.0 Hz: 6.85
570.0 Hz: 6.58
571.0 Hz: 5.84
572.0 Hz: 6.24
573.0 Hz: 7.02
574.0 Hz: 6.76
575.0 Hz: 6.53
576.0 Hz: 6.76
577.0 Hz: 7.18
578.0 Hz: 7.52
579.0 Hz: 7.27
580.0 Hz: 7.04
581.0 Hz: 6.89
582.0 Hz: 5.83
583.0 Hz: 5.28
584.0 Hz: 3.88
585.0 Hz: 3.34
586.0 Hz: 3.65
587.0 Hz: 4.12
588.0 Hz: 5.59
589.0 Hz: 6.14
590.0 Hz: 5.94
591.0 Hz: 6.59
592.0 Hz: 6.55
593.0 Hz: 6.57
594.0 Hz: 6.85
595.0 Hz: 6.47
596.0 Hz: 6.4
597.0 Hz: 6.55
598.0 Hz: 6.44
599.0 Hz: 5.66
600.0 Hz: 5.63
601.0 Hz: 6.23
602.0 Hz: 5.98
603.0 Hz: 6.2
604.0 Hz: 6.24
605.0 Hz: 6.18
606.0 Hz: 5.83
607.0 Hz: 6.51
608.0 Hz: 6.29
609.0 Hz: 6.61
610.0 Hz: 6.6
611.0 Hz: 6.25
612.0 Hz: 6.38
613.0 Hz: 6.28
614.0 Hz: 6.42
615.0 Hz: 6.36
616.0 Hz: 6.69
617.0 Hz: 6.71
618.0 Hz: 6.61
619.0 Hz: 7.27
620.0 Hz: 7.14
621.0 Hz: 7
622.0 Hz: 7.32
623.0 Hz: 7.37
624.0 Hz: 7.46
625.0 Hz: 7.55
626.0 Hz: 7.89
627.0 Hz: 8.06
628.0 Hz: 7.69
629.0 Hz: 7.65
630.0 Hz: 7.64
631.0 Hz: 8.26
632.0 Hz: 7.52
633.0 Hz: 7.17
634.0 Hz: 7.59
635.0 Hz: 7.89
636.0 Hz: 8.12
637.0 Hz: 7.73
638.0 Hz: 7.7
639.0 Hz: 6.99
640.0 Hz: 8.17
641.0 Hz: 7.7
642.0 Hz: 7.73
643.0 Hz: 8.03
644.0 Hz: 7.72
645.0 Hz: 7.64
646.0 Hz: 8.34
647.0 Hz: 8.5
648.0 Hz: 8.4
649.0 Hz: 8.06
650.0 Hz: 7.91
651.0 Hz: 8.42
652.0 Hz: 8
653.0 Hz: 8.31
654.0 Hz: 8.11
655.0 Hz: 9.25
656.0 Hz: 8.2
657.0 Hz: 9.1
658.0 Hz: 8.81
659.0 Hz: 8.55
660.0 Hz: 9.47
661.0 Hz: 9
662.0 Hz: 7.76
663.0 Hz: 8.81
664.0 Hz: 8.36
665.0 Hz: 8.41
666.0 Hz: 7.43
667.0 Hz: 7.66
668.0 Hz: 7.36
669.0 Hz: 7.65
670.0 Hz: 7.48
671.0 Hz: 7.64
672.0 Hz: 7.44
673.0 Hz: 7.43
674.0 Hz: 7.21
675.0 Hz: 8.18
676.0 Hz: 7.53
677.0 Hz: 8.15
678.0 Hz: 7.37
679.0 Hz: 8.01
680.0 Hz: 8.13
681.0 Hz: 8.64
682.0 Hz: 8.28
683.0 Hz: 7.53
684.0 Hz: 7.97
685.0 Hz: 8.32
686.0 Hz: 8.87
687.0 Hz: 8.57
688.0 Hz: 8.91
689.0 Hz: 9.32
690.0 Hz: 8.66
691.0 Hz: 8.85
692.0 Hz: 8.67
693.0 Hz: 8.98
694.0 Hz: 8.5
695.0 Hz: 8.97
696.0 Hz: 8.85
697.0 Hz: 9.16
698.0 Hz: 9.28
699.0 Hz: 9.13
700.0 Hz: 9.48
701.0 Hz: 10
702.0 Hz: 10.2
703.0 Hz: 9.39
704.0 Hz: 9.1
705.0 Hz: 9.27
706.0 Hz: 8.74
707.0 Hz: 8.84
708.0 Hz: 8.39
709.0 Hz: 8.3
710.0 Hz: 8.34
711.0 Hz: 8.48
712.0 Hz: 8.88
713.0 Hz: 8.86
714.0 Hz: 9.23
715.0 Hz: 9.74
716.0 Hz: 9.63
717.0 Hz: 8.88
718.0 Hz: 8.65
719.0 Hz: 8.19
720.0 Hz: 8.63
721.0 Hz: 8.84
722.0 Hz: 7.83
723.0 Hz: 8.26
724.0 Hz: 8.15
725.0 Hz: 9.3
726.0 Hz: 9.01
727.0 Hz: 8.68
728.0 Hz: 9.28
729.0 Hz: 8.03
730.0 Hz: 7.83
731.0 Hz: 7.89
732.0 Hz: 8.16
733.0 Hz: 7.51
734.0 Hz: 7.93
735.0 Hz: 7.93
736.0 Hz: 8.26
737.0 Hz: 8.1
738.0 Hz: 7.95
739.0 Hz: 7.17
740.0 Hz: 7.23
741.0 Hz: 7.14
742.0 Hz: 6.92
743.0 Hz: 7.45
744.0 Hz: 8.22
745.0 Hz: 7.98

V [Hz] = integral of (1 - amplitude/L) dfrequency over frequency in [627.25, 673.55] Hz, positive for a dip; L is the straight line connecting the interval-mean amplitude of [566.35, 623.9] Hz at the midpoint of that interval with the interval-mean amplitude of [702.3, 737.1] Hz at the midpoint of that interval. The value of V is -4.4 Hz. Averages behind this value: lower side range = 6.31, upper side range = 8.6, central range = 8.02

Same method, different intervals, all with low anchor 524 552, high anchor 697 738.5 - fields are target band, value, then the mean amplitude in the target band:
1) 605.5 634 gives 3.8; 7.03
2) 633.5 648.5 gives 0.6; 7.88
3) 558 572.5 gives 1.5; 6.95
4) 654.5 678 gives 0.8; 8.11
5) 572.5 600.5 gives 6.4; 6.09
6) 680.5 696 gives -0.2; 8.61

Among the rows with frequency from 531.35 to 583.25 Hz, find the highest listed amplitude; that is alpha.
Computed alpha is 9.13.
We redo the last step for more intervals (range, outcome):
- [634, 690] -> 9.47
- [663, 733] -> 10.2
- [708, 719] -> 9.74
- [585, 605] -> 6.85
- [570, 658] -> 9.25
